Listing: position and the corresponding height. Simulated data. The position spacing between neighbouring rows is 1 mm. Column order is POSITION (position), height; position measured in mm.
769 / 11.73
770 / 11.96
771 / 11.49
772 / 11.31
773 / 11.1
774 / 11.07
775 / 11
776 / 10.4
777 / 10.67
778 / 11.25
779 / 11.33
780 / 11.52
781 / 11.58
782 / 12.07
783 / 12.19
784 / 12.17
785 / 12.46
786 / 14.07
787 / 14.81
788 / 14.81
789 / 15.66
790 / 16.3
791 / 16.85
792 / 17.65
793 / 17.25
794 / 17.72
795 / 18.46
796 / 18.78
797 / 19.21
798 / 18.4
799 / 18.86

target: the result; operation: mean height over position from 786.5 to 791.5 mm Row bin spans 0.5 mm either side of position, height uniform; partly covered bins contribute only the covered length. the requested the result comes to 15.7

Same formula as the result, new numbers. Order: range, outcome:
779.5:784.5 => 11.9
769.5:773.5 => 11.5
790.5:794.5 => 17.4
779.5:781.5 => 11.6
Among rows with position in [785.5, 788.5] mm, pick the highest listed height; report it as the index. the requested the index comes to 14.81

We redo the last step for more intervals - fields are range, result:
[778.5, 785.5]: 12.46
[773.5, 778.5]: 11.25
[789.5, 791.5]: 16.85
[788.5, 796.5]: 18.78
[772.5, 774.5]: 11.1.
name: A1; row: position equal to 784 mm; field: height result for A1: 12.17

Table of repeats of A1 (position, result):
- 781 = 11.58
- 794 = 17.72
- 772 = 11.31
